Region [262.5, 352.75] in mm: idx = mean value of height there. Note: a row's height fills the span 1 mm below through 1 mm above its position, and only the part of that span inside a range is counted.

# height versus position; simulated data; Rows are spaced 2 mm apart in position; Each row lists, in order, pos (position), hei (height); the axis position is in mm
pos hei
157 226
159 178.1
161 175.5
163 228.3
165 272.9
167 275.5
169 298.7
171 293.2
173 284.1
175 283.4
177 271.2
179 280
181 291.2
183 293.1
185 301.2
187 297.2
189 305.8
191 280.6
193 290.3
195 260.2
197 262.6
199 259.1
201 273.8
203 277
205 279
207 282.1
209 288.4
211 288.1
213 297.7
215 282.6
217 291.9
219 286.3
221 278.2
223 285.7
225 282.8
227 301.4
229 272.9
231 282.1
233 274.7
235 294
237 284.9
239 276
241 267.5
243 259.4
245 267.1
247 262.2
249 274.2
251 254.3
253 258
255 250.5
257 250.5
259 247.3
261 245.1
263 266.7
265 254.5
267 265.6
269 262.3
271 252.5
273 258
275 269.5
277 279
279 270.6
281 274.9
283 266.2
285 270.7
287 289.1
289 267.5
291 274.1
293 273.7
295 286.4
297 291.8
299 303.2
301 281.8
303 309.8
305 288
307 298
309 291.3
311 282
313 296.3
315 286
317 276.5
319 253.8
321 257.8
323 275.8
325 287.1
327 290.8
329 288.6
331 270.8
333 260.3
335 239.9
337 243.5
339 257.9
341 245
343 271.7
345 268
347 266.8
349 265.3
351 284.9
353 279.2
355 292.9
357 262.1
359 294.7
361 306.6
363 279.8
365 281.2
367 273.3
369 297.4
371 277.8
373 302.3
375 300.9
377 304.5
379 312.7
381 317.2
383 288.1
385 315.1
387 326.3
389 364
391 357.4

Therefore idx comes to 274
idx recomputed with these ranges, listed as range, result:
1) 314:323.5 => 270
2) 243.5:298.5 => 266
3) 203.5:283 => 272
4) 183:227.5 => 284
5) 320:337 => 270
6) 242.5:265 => 258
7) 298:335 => 282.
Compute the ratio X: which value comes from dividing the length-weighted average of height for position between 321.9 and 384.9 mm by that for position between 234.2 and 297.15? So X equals 1.05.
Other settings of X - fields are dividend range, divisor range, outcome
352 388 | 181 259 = 1.06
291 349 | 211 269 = 1.02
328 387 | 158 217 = 1.03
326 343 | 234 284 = 0.99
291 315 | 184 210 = 1.03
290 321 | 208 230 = 0.99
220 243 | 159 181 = 1.07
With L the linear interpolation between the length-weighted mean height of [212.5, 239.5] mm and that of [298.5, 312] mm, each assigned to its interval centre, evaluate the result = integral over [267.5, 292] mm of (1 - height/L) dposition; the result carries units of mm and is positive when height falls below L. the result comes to 1.8 mm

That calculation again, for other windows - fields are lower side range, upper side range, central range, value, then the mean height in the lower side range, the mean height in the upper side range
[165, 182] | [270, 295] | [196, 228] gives -0.33 mm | 284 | 271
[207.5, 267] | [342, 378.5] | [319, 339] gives 1.02 mm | 273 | 284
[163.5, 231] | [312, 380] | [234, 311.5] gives 2.34 mm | 283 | 278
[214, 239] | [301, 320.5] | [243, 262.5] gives 1.91 mm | 284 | 286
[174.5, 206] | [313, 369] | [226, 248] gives 0.20 mm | 282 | 273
